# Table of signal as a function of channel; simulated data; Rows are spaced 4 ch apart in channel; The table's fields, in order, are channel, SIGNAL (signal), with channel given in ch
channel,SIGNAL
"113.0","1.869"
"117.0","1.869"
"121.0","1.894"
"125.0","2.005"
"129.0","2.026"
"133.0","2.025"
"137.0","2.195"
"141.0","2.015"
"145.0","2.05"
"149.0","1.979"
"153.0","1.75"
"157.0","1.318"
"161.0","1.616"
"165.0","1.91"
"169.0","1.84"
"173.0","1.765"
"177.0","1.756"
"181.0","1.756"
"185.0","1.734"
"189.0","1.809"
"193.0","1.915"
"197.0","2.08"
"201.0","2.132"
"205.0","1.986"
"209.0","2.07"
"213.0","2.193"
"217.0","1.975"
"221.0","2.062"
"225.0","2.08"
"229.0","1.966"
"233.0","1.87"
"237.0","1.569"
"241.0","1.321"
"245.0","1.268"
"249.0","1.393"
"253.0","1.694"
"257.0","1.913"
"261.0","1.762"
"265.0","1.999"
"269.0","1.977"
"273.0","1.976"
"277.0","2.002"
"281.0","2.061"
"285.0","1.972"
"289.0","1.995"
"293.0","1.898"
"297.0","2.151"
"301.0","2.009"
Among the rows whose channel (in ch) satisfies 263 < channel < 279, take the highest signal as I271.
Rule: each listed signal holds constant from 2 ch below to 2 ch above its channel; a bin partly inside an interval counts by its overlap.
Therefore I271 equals 2.002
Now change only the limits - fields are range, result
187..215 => 2.193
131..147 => 2.195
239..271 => 1.999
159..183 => 1.91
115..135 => 2.026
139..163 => 2.05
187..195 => 1.915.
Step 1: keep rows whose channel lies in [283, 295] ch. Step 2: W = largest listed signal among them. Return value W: 1.995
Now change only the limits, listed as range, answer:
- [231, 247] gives 1.87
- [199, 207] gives 2.132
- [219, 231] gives 2.08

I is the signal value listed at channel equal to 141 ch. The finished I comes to 2.015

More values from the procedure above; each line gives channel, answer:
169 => 1.84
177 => 1.756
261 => 1.762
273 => 1.976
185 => 1.734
